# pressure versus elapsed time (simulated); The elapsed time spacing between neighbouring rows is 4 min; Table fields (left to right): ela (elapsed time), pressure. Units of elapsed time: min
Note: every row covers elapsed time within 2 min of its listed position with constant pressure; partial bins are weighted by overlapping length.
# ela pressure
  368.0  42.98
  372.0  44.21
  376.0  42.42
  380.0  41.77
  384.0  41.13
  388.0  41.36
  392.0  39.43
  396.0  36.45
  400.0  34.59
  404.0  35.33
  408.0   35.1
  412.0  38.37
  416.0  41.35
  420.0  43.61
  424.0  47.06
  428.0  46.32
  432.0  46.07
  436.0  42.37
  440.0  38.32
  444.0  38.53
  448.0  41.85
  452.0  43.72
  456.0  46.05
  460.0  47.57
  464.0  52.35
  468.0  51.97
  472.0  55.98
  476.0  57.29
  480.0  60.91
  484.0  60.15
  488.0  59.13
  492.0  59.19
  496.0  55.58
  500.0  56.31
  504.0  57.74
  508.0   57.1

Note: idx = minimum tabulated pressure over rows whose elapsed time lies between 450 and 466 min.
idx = 43.72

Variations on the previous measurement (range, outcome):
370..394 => 39.43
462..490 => 51.97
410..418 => 38.37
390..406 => 34.59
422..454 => 38.32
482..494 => 59.13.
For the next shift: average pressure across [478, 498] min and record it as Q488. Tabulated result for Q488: 59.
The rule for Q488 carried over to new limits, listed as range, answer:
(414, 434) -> 44.9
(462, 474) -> 53.4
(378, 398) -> 40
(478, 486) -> 60.5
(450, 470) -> 48.3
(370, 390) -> 42.2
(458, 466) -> 50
